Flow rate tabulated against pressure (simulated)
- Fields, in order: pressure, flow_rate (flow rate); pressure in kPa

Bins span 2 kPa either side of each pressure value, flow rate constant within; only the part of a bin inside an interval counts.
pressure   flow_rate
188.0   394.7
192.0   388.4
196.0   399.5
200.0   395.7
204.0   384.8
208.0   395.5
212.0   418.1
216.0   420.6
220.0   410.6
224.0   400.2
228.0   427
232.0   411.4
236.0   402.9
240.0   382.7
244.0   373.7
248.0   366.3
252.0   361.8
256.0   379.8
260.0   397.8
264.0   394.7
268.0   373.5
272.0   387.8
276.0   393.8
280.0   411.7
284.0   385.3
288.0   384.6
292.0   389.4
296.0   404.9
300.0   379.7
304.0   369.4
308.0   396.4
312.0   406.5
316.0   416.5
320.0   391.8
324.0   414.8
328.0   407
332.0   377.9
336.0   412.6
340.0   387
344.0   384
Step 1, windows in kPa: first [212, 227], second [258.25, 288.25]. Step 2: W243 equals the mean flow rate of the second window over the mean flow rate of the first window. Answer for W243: 0.9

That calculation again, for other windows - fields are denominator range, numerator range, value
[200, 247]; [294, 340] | 0.99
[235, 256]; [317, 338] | 1.07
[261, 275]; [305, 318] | 1.04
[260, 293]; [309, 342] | 1.03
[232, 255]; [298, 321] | 1.03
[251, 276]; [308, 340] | 1.05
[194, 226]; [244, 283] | 0.95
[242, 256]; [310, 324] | 1.10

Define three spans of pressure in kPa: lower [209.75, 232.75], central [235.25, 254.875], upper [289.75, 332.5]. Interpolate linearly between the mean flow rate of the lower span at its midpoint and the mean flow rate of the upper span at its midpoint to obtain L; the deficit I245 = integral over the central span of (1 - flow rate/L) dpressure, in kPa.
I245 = 1.6 kPa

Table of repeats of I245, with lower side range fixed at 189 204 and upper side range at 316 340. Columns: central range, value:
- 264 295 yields 0.61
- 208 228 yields -0.89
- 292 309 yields 0.51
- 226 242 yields -0.43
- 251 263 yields 0.43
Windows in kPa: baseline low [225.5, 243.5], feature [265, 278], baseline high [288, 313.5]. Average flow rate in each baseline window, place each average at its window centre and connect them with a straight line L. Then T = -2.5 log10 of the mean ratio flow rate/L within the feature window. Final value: 0.03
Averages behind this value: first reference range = 403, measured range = 386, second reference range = 390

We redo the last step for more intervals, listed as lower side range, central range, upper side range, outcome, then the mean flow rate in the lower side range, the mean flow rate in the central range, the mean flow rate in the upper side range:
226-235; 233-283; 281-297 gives 0.05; 417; 386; 391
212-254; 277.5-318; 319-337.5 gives 0.01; 397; 394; 401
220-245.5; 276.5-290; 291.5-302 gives 0.00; 401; 394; 392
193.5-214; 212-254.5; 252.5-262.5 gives -0.01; 398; 397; 385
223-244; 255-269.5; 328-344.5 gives 0.03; 402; 387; 393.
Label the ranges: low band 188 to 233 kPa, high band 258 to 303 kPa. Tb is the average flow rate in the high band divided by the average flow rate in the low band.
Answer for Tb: 0.97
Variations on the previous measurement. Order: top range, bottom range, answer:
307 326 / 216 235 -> 0.98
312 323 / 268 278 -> 1.05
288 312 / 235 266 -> 1.02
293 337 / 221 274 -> 1.02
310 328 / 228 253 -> 1.05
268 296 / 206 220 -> 0.95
